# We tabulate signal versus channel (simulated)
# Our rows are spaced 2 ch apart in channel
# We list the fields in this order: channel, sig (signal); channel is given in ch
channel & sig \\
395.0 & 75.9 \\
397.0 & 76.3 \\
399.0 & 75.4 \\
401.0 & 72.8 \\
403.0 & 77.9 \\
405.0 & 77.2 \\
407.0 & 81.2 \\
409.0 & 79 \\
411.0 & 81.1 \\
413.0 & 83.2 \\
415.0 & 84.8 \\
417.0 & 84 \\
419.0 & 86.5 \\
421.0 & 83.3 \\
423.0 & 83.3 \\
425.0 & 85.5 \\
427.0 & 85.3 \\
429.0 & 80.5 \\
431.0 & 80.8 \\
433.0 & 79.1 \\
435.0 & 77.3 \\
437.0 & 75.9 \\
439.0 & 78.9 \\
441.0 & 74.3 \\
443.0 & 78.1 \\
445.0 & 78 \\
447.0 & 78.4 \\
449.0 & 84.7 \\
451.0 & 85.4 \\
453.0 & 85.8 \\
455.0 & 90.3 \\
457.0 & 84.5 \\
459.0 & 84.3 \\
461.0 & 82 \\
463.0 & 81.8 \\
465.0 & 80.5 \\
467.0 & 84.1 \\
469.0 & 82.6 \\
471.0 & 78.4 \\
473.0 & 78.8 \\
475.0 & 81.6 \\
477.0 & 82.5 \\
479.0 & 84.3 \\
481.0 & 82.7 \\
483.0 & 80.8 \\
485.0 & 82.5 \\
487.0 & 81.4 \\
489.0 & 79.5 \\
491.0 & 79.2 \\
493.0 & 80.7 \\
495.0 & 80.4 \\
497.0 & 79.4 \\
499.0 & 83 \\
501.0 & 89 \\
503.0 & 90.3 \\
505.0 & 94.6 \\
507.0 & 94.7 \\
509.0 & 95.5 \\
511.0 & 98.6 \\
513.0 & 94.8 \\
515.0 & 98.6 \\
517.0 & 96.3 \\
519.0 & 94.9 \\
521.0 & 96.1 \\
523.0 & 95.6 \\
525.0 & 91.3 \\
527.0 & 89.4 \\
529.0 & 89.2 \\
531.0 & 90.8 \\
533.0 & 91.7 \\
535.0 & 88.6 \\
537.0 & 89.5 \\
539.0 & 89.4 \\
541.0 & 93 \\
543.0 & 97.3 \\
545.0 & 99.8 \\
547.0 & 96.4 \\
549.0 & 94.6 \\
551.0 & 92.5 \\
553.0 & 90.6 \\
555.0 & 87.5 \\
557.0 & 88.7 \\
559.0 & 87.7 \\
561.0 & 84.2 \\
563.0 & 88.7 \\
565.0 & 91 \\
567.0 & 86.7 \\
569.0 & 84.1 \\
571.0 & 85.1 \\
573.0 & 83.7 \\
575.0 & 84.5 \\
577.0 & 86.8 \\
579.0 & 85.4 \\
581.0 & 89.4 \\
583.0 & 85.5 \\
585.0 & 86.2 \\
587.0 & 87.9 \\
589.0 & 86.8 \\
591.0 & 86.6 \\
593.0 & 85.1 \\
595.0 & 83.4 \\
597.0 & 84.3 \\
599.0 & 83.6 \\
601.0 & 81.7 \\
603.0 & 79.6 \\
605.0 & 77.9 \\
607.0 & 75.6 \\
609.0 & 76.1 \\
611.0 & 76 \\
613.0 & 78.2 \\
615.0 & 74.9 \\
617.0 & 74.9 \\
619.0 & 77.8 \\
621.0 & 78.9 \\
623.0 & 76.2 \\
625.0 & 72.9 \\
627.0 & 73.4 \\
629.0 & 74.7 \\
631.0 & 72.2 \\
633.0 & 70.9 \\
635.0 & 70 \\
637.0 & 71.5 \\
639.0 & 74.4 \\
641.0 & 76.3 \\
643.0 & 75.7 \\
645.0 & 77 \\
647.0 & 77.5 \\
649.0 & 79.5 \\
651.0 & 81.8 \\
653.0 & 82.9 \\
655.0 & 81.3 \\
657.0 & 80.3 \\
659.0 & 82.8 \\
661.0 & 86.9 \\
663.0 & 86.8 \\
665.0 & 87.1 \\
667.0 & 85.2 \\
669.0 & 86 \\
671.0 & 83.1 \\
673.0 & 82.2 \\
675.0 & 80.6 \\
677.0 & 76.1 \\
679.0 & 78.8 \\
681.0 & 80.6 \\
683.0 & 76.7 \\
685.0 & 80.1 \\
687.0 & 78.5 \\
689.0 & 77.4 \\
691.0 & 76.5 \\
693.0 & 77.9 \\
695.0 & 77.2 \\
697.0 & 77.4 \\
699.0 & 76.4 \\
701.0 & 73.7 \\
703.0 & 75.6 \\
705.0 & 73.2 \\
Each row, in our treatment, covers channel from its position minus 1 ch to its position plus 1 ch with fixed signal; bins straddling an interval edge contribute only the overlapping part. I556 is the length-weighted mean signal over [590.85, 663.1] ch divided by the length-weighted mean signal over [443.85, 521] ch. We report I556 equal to 0.9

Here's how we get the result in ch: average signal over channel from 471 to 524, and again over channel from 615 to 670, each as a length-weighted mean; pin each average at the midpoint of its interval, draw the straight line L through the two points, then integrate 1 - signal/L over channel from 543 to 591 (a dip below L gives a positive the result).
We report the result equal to -3.21 ch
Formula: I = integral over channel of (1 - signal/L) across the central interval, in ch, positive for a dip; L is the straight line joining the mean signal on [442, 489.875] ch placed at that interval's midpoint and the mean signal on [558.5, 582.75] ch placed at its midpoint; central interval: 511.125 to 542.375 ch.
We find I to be -3.03 ch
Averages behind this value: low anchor 82.2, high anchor 86.4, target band 92.8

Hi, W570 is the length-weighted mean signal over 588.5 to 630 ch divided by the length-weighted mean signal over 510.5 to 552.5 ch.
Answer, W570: 0.84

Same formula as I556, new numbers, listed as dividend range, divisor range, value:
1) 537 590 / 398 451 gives 1.11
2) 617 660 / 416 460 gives 0.93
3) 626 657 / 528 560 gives 0.83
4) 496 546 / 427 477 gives 1.14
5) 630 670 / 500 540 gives 0.85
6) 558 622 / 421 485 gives 1.02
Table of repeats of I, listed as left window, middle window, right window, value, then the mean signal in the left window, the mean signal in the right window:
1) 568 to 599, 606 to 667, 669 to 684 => 3.6 ch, 85.6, 80.1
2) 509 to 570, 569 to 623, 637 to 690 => 2.9 ch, 92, 80.4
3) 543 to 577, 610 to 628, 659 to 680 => 2.1 ch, 89.3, 83.3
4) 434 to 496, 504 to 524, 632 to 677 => -3.7 ch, 81.3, 79.9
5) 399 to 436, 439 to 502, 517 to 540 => 3.1 ch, 81.1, 91.7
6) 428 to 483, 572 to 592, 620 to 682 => -1.7 ch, 81.3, 78.8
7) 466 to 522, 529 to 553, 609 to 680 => -2.5 ch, 86.6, 78.4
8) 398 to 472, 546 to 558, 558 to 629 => -1.4 ch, 81.2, 82.2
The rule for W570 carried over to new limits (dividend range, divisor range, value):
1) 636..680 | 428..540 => 0.94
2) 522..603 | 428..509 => 1.07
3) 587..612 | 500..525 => 0.86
